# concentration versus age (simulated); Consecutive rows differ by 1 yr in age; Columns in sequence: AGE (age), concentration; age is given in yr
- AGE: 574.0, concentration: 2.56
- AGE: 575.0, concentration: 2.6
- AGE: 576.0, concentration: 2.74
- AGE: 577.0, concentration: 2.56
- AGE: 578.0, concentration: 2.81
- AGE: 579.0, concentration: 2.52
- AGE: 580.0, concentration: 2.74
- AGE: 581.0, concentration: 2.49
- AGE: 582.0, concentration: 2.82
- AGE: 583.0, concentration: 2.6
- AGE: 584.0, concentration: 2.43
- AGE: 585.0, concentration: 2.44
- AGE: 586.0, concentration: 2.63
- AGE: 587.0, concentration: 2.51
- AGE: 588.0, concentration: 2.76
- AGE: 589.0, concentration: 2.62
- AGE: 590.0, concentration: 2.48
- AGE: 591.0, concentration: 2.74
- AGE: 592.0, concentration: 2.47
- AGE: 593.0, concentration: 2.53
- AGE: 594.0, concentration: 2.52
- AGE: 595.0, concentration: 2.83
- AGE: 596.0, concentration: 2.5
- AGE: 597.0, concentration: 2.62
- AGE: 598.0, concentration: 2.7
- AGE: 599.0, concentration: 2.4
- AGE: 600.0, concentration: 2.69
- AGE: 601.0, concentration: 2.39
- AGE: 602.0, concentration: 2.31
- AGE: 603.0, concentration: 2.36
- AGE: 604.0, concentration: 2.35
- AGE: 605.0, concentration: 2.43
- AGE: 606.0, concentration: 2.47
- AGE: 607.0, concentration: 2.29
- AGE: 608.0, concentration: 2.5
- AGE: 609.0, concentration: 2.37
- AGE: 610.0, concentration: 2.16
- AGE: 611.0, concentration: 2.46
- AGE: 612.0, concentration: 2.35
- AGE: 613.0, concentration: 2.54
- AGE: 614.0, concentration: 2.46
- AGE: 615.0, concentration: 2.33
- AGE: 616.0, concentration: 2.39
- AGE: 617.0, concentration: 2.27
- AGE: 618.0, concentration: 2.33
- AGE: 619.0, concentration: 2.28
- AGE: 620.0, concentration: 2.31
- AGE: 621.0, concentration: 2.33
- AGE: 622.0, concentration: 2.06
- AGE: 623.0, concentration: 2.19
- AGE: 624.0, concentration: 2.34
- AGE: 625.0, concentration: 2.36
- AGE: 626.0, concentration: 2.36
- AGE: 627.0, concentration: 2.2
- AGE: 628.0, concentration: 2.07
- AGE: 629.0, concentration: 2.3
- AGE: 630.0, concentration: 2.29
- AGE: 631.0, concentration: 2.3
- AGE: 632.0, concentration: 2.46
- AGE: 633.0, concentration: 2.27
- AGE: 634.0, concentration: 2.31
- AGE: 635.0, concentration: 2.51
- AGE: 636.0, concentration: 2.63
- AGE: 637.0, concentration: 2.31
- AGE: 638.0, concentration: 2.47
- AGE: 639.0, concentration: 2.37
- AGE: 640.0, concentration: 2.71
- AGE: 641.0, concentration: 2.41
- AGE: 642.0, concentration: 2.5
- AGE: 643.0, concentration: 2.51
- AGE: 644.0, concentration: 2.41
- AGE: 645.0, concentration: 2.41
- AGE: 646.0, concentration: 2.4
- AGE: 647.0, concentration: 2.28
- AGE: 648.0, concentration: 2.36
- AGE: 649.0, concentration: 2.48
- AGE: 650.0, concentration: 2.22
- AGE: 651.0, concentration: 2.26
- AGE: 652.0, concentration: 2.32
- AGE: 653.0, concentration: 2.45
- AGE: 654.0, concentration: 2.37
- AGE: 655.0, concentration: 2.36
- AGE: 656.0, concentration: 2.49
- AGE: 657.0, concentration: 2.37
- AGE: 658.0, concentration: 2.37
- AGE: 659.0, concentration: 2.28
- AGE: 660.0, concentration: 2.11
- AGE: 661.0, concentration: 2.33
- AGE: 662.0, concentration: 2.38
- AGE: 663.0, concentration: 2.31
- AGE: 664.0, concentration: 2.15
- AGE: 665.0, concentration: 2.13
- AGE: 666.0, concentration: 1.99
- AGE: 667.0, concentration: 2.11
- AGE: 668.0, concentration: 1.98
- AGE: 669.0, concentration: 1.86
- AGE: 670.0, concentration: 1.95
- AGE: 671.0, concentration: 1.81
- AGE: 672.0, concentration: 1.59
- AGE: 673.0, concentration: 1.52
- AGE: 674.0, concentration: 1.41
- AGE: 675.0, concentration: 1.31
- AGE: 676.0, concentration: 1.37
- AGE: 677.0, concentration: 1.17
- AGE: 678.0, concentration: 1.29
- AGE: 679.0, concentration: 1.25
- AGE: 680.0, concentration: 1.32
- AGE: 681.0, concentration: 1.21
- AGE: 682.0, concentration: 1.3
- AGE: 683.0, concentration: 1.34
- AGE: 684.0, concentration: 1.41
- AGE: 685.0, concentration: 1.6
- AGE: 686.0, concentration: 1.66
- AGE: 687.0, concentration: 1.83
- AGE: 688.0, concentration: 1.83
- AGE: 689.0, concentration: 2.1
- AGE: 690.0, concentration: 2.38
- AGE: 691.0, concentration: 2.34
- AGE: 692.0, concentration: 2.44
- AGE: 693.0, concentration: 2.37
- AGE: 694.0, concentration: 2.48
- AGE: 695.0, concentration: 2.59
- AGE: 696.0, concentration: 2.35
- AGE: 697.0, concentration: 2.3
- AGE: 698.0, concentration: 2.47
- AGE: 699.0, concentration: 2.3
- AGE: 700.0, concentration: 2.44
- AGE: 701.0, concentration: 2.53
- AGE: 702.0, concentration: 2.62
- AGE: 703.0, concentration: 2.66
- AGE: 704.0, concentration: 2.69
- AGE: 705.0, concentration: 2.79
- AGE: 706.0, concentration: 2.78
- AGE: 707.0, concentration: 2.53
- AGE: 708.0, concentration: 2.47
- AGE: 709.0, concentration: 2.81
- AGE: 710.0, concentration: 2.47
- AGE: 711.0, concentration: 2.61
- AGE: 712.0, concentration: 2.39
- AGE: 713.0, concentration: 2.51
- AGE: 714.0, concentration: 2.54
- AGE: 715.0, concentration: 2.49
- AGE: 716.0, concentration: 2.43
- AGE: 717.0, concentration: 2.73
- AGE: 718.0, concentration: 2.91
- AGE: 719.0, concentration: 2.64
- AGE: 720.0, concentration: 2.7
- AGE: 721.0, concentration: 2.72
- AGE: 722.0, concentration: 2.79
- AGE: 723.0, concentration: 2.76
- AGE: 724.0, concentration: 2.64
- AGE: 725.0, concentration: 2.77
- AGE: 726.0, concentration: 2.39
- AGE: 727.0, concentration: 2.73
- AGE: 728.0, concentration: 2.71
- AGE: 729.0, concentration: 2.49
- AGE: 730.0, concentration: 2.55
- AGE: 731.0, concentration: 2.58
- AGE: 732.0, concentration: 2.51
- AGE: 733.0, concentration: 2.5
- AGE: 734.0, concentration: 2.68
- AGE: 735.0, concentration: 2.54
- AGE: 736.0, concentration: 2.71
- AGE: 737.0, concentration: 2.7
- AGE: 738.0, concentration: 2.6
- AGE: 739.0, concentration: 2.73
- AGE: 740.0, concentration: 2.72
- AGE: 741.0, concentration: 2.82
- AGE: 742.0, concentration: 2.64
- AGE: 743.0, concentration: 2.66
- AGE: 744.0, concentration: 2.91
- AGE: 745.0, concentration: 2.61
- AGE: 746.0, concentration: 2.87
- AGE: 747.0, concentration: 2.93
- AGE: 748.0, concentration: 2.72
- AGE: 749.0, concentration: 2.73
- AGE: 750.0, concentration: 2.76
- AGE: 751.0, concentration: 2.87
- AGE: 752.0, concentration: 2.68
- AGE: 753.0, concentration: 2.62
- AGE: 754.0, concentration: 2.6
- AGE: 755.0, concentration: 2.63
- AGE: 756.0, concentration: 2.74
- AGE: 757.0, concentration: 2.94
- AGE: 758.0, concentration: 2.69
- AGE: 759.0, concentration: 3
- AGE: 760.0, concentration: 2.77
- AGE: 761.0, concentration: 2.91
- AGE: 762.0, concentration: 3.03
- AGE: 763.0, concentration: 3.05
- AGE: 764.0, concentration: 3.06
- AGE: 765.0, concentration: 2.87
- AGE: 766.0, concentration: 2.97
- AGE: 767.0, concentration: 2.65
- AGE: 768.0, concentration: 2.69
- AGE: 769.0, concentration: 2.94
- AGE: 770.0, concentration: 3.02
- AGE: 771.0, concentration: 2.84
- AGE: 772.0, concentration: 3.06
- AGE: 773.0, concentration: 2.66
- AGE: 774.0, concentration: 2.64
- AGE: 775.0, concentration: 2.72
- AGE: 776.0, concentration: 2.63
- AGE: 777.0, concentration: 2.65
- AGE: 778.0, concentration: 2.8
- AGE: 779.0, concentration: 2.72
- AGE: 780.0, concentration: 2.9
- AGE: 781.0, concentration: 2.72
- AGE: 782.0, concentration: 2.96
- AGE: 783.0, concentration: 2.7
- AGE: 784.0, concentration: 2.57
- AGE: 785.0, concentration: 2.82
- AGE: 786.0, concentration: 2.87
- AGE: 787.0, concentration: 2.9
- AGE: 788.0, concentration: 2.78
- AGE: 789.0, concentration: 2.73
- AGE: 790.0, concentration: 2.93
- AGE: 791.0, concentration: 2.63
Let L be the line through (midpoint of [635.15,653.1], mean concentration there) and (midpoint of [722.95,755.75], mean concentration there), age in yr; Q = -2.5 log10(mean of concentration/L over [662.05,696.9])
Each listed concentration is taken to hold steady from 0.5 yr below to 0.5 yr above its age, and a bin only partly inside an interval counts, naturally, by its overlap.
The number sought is 0.35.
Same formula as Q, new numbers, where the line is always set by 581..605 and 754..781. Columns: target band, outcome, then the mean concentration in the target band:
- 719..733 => 0.05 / 2.64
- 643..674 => 0.21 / 2.19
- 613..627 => 0.12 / 2.31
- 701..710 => 0.03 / 2.65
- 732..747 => 0.03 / 2.69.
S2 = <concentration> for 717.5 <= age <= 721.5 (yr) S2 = 2.74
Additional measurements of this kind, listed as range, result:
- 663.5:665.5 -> 2.14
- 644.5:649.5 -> 2.39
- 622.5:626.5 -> 2.31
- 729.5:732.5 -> 2.55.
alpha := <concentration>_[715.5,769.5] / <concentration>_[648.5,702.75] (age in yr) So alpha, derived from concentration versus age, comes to 1.3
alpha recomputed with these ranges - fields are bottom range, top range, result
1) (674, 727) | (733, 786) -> 1.24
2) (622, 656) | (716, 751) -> 1.14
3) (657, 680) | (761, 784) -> 1.53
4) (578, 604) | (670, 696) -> 0.68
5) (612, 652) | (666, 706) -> 0.83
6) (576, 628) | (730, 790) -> 1.12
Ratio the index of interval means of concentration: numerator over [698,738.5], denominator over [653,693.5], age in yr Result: 1.4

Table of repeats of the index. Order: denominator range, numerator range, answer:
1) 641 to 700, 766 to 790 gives 1.36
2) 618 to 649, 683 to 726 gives 1.03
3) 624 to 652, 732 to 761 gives 1.15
